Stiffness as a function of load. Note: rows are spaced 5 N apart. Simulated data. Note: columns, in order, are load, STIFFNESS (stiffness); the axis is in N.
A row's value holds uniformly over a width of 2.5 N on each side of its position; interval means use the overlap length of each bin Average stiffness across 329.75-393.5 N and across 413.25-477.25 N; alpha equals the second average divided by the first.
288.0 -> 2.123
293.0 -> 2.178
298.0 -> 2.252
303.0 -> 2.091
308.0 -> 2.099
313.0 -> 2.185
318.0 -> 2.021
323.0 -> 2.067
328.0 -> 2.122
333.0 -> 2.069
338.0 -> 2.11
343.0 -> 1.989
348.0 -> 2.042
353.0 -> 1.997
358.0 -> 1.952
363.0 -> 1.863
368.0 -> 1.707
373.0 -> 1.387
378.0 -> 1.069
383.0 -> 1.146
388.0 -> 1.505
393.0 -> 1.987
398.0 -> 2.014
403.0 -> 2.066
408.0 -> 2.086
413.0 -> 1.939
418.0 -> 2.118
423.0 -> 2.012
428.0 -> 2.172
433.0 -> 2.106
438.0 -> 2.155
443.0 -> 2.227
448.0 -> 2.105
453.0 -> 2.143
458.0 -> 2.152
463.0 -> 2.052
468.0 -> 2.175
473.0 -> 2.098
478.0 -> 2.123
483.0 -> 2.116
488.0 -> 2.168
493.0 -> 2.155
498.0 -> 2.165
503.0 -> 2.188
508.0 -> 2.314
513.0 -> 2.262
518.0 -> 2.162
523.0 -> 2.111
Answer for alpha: 1.21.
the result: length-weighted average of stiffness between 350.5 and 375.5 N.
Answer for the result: 1.78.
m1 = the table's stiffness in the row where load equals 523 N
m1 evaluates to 2.111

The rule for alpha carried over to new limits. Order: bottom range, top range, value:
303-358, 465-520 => 1.05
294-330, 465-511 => 1.02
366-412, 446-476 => 1.27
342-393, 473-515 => 1.30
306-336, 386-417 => 0.93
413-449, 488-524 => 1.04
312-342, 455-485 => 1.02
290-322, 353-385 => 0.73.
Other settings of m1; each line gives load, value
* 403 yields 2.066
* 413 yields 1.939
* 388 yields 1.505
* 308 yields 2.099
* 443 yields 2.227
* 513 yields 2.262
